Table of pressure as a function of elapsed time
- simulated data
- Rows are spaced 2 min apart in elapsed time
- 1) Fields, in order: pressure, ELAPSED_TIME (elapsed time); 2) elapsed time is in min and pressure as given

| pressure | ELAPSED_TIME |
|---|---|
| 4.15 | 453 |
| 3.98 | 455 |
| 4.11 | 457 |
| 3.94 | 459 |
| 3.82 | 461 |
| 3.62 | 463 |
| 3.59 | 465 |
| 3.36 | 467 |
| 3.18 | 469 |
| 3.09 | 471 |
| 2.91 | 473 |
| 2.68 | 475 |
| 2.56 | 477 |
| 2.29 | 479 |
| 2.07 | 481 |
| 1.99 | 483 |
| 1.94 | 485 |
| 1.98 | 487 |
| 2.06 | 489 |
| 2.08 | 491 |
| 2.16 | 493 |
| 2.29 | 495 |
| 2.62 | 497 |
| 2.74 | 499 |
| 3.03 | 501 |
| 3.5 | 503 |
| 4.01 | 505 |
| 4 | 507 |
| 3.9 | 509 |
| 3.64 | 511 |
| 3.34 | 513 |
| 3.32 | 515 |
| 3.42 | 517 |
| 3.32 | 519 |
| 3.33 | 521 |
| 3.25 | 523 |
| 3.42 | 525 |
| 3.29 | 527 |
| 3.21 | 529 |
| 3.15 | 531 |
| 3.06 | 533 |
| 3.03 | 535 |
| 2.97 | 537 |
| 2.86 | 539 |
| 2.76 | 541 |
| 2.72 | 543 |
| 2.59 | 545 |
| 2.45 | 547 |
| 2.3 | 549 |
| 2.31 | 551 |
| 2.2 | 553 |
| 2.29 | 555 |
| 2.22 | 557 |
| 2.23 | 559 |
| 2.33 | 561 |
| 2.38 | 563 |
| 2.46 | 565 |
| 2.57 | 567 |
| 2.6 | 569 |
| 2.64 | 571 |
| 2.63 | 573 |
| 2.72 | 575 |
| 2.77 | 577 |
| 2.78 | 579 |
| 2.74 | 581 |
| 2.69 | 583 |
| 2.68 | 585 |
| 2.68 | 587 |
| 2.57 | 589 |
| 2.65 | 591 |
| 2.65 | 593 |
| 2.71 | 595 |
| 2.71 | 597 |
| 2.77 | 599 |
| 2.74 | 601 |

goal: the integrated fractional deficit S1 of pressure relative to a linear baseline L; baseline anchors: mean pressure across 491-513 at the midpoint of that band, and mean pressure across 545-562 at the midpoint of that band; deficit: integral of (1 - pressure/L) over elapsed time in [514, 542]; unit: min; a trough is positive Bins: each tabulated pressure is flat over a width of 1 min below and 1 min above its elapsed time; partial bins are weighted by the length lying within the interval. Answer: -4.6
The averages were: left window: 3.15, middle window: 3.17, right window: 2.31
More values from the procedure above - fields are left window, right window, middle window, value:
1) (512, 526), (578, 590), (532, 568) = 5.9 min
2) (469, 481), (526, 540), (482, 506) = 2.5 min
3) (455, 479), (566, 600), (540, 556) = 2.4 min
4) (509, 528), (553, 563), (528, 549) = -0.1 min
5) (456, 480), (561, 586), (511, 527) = -2.2 min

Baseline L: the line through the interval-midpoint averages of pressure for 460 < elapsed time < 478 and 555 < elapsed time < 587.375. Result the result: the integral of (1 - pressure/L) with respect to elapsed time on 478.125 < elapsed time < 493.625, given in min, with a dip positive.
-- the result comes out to 5.1 min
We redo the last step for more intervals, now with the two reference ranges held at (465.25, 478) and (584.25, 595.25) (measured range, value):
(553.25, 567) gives 2.1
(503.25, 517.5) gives -3.8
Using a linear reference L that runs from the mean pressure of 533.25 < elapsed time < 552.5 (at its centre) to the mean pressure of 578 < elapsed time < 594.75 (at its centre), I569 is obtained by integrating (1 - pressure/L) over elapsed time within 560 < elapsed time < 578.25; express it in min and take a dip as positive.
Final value 0.73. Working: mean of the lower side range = 2.67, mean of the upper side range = 2.68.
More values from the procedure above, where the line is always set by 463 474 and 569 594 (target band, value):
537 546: 0.40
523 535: -1.06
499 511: -2.08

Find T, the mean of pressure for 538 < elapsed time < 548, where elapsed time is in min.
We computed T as 2.68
